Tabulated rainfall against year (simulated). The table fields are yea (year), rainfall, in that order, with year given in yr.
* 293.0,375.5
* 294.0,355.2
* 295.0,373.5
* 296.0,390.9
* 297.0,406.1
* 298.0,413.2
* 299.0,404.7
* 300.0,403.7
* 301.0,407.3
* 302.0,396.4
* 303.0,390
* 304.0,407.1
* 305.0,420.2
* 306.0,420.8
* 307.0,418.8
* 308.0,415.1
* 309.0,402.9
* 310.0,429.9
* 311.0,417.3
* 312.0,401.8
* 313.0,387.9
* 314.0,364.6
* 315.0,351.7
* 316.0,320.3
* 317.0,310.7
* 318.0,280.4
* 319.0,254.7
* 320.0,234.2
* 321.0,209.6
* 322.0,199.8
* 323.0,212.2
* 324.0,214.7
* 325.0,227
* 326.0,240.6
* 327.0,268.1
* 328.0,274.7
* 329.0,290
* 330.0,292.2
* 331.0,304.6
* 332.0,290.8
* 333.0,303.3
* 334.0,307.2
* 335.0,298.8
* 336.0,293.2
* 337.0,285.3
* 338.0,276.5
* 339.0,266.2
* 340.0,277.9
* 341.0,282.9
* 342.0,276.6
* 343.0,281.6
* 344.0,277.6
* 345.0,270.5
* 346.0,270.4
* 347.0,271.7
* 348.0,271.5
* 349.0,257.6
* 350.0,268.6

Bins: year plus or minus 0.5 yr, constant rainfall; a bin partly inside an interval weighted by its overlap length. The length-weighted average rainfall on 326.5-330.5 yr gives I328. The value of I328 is 281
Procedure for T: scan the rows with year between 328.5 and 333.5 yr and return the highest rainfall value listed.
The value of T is 304.6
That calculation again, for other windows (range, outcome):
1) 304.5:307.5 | 420.8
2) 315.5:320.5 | 320.3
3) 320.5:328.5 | 274.7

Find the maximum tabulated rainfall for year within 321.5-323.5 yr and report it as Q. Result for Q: 212.2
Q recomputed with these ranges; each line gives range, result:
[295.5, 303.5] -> 413.2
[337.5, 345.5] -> 282.9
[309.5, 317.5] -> 429.9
